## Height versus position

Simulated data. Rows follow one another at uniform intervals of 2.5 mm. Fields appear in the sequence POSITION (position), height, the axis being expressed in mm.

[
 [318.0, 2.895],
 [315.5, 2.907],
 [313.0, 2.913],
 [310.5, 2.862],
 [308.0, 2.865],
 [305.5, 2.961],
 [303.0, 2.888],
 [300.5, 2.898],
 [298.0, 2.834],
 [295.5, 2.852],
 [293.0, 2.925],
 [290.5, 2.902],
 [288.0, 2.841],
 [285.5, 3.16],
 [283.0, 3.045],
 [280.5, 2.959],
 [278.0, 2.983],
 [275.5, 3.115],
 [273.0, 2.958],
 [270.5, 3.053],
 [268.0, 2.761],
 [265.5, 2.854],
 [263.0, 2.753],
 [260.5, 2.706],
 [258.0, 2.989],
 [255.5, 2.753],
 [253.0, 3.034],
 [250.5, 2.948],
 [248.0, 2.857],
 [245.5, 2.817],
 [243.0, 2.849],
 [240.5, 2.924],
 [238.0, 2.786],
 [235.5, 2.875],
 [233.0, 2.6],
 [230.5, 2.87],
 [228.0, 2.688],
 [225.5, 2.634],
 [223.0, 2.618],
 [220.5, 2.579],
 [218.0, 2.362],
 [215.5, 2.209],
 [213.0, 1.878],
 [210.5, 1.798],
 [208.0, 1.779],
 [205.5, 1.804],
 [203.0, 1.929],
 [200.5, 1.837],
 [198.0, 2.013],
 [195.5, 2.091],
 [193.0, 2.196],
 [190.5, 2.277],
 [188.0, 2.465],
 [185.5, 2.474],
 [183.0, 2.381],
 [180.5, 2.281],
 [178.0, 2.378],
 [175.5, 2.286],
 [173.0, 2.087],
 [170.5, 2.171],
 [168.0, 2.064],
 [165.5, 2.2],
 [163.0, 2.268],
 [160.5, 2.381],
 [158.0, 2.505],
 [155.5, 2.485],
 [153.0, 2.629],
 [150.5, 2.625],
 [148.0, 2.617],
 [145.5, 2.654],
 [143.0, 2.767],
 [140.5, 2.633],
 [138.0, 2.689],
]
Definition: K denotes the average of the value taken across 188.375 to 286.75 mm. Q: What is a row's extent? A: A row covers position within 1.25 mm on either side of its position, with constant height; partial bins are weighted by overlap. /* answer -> 2.6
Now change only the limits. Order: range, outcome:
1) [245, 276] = 2.89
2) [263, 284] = 2.95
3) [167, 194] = 2.28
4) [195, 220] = 1.98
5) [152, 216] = 2.19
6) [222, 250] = 2.78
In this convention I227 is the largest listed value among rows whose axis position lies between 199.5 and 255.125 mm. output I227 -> 3.034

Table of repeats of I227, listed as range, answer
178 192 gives 2.474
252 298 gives 3.16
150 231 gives 2.87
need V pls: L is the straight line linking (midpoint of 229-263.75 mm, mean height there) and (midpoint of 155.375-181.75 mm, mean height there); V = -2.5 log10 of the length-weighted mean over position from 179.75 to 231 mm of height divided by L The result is 0.139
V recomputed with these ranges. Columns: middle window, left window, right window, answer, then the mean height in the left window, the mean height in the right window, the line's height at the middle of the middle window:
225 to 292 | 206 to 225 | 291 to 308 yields -0.138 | 2.18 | 2.89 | 2.54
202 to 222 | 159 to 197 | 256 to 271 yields 0.214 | 2.27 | 2.84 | 2.49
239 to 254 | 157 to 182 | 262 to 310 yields -0.077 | 2.26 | 2.93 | 2.7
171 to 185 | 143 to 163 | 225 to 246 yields 0.149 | 2.55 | 2.79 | 2.62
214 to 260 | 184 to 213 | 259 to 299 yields -0.112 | 2.06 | 2.92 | 2.47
